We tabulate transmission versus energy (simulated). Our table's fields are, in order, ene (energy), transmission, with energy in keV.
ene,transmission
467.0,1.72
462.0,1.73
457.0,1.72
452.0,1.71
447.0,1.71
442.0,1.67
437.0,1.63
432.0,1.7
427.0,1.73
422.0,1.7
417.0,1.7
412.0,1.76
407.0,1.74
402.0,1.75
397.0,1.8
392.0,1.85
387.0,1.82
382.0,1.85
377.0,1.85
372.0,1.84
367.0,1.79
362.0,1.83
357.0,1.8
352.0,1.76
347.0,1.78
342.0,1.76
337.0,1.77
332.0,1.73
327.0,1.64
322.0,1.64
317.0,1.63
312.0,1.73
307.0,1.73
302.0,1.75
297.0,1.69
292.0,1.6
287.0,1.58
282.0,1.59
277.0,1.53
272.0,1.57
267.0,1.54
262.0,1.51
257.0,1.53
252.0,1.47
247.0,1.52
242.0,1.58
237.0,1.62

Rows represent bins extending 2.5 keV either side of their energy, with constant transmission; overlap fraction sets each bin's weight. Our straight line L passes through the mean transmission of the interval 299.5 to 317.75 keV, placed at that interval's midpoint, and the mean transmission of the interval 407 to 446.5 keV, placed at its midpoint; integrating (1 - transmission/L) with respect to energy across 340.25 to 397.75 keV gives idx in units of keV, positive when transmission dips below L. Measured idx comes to -3.4 keV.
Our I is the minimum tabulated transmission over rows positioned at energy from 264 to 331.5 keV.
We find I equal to 1.53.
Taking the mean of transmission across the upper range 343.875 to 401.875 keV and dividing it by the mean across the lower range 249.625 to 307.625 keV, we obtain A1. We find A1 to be 1.14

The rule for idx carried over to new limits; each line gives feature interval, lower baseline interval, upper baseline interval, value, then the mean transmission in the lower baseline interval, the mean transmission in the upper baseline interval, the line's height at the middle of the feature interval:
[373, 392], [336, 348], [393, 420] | -0.9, 1.77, 1.75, 1.76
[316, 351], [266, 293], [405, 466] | -2.1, 1.57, 1.71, 1.62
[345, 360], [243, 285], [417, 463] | -1.5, 1.53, 1.7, 1.62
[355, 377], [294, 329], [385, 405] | -0.7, 1.69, 1.8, 1.76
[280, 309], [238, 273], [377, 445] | -1.2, 1.53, 1.75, 1.59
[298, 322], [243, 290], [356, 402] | -0.8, 1.54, 1.82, 1.65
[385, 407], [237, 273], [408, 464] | -1.7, 1.54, 1.71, 1.67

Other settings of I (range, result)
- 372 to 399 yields 1.8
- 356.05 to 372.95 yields 1.79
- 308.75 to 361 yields 1.63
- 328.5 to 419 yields 1.7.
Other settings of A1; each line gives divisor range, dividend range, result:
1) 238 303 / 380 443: 1.11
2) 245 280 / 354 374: 1.19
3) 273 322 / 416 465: 1.03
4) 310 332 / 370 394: 1.11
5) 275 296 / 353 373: 1.14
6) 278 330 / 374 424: 1.08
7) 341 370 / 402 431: 0.97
